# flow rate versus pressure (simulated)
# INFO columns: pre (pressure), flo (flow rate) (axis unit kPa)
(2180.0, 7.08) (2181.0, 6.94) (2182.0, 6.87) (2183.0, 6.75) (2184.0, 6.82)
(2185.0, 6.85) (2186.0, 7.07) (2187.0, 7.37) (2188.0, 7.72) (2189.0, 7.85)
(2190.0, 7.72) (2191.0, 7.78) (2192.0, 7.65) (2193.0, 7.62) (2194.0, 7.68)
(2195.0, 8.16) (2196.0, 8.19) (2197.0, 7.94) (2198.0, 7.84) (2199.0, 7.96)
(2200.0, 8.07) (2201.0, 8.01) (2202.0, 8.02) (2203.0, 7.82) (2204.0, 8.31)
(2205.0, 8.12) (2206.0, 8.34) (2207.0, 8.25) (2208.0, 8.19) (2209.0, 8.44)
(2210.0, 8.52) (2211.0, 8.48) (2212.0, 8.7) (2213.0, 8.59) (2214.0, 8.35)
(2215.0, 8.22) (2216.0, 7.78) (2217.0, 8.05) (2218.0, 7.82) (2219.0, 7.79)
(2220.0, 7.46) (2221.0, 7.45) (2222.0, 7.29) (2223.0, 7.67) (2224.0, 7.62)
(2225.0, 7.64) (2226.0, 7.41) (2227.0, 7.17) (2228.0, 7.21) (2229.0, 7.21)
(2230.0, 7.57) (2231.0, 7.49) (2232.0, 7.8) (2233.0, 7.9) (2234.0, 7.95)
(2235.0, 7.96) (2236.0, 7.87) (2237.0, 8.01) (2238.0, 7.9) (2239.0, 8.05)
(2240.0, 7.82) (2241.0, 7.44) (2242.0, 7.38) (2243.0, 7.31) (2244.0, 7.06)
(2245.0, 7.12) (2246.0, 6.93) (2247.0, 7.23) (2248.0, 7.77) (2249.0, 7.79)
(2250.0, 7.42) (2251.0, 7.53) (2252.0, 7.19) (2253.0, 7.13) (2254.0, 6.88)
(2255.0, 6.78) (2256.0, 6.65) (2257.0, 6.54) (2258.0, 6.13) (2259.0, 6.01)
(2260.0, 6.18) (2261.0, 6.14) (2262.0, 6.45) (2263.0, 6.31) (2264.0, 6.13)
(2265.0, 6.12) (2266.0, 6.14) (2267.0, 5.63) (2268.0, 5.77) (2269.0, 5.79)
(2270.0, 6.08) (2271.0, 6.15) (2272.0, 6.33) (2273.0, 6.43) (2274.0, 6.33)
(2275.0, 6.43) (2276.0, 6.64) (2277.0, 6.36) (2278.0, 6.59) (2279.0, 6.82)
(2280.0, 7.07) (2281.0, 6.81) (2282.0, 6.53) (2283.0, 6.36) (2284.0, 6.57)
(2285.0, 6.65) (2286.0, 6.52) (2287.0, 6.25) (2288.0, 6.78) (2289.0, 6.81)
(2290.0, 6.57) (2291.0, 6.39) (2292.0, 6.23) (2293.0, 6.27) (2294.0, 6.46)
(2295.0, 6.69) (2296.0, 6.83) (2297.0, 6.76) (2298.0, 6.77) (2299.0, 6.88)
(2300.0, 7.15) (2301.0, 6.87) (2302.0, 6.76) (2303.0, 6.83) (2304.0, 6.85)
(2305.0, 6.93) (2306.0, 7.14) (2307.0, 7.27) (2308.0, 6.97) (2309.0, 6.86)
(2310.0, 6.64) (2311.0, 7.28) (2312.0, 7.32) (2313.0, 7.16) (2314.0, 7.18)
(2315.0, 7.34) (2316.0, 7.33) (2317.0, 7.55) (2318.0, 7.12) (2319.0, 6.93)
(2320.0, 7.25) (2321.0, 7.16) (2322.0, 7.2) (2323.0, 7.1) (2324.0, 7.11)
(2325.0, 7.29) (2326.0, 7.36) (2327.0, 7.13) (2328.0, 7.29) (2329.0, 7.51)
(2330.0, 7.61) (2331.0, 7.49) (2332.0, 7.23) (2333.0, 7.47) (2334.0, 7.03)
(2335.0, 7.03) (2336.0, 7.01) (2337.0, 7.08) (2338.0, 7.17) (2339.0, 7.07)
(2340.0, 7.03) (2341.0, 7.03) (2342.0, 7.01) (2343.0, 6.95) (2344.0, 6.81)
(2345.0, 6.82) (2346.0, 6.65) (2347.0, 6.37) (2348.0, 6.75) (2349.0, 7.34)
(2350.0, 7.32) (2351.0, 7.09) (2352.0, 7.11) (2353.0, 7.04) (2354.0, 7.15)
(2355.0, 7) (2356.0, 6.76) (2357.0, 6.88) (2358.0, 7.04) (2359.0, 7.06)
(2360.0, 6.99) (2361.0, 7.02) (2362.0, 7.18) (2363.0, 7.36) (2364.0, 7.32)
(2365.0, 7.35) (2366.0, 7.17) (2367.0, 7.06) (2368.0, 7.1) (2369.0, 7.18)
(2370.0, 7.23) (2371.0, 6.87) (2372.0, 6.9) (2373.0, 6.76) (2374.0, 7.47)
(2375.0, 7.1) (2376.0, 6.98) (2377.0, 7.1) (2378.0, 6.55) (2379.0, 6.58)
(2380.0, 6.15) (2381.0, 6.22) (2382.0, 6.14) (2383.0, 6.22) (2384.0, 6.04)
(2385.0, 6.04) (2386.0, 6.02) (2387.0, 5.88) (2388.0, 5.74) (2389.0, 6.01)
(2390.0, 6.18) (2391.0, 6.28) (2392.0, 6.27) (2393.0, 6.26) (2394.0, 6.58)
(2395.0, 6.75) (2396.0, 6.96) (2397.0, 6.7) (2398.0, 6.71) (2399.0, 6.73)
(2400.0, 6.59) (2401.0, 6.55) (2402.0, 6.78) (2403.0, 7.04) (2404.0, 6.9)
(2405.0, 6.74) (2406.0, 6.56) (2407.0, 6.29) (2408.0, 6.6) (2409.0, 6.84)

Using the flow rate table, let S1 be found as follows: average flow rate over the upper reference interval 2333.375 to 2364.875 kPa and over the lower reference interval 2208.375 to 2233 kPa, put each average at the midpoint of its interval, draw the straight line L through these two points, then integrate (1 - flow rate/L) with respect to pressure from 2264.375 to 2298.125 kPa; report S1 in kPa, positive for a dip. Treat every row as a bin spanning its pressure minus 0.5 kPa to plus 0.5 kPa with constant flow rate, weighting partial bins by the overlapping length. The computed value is 4.6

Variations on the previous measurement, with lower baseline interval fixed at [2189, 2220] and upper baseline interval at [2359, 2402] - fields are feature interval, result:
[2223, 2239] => 0.40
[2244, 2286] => 5.55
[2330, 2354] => -0.24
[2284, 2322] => 2.09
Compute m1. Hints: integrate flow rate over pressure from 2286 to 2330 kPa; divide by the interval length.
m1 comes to 6.97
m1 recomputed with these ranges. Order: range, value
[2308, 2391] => 6.95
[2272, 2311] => 6.69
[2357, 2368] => 7.14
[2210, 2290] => 7.09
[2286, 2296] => 6.51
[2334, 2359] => 6.98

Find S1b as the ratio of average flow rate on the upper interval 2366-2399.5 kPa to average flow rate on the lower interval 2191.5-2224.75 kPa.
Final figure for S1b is 0.8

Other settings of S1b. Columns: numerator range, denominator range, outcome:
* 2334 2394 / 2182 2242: 0.87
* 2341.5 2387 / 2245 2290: 1.04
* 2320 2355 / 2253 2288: 1.11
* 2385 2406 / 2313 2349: 0.91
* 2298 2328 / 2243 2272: 1.07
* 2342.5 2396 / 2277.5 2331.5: 0.97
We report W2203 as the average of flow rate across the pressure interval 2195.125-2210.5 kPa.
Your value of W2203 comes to 8.14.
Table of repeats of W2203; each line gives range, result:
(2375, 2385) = 6.46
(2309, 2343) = 7.19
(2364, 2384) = 6.84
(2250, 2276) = 6.4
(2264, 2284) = 6.34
